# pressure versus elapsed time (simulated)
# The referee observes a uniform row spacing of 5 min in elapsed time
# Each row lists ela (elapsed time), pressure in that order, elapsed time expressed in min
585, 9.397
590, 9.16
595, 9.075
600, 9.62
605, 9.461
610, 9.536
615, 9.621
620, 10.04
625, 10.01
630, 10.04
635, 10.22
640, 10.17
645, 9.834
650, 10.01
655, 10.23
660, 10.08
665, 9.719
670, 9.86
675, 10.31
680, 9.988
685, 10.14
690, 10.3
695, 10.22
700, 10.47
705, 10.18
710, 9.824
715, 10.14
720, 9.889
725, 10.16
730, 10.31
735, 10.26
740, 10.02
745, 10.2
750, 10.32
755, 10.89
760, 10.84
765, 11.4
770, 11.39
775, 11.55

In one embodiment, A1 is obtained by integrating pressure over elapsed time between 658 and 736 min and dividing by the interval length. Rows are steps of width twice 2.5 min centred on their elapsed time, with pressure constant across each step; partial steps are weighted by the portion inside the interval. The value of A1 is 10.1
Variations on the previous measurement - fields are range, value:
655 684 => 10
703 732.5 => 10.1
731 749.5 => 10.2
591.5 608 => 9.38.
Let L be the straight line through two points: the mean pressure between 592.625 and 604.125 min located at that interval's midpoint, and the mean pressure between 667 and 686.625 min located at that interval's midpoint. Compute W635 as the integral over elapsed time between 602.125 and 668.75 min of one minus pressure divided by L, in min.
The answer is -1.5 min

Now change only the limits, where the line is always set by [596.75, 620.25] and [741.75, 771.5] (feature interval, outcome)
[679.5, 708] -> 0.2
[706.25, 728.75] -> 1.0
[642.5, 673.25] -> 0.1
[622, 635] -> -0.4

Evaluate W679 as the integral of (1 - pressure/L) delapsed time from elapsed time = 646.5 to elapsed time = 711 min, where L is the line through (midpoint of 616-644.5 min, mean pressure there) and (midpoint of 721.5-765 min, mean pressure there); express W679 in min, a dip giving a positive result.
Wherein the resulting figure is 0.7 min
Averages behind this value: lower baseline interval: 10.1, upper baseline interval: 10.4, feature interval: 10.1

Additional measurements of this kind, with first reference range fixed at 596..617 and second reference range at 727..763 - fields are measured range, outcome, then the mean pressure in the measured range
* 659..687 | -0.2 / 10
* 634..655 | -0.6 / 10.1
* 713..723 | 0.2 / 10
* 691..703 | -0.3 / 10.3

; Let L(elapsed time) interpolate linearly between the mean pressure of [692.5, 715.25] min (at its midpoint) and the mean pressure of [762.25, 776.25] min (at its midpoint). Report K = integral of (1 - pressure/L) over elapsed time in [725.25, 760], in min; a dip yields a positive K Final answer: 1.8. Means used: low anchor 10.2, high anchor 11.4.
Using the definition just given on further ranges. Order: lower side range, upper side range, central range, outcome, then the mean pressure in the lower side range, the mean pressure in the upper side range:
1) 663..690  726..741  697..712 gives -0.1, 10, 10.2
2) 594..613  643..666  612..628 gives -0.4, 9.46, 9.99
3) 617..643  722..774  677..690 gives 0.3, 10.1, 10.6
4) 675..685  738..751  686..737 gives -0.2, 10.1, 10.2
